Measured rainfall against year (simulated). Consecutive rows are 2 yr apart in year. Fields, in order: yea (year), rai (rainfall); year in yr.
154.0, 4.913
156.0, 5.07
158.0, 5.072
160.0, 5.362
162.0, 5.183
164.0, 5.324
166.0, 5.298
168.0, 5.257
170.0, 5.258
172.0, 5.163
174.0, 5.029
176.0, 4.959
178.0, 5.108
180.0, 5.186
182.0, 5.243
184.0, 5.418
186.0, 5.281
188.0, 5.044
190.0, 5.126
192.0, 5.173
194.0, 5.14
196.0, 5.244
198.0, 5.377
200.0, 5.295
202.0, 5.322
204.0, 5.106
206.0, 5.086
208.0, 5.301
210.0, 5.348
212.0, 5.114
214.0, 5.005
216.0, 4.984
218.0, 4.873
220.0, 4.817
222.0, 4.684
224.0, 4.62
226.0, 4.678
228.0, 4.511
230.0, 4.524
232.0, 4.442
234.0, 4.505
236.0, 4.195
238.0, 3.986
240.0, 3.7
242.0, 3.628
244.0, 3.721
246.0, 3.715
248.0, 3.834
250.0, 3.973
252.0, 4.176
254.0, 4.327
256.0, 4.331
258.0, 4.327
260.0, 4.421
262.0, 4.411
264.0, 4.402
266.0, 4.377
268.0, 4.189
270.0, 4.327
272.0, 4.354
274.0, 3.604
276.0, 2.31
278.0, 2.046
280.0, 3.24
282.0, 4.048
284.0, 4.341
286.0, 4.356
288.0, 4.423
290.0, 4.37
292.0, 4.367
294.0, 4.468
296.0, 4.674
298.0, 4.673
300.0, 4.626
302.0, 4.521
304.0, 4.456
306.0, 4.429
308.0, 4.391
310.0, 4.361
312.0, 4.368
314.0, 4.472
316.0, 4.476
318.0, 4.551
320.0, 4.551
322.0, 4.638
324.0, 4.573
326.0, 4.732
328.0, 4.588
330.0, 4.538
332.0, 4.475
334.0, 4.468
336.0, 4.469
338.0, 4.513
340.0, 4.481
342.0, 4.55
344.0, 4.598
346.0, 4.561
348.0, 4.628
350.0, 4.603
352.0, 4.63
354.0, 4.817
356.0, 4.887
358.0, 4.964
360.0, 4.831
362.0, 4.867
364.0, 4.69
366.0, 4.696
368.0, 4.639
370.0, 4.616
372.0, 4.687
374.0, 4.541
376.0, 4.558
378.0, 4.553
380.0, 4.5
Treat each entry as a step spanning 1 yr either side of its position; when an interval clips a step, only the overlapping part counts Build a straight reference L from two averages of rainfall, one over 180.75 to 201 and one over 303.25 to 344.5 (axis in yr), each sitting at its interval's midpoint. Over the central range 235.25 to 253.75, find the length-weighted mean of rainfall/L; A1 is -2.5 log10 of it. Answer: 0.26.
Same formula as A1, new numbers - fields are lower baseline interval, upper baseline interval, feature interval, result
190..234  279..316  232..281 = 0.19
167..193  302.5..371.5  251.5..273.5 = 0.13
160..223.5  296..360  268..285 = 0.32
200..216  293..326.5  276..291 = 0.25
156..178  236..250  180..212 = -0.13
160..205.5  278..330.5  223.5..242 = 0.13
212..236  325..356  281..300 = 0.05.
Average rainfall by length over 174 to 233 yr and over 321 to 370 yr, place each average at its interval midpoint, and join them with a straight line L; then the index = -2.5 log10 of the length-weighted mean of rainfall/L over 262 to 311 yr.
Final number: 0.16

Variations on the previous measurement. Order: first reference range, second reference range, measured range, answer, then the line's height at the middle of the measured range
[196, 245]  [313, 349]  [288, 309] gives 0.02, 4.6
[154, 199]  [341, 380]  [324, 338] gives 0.05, 4.76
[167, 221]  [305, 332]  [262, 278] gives 0.23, 4.76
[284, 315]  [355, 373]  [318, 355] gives 0.01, 4.63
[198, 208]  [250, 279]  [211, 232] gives 0.02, 4.85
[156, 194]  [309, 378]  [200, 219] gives -0.01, 5.07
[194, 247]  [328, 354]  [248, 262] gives 0.10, 4.65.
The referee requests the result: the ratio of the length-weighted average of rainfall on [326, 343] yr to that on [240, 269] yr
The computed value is 1.1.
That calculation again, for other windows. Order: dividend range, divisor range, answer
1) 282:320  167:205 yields 0.86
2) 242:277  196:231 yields 0.81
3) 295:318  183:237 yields 0.90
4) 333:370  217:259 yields 1.09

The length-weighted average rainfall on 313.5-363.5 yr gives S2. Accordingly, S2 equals 4.62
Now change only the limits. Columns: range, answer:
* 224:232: 4.56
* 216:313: 4.22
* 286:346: 4.51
